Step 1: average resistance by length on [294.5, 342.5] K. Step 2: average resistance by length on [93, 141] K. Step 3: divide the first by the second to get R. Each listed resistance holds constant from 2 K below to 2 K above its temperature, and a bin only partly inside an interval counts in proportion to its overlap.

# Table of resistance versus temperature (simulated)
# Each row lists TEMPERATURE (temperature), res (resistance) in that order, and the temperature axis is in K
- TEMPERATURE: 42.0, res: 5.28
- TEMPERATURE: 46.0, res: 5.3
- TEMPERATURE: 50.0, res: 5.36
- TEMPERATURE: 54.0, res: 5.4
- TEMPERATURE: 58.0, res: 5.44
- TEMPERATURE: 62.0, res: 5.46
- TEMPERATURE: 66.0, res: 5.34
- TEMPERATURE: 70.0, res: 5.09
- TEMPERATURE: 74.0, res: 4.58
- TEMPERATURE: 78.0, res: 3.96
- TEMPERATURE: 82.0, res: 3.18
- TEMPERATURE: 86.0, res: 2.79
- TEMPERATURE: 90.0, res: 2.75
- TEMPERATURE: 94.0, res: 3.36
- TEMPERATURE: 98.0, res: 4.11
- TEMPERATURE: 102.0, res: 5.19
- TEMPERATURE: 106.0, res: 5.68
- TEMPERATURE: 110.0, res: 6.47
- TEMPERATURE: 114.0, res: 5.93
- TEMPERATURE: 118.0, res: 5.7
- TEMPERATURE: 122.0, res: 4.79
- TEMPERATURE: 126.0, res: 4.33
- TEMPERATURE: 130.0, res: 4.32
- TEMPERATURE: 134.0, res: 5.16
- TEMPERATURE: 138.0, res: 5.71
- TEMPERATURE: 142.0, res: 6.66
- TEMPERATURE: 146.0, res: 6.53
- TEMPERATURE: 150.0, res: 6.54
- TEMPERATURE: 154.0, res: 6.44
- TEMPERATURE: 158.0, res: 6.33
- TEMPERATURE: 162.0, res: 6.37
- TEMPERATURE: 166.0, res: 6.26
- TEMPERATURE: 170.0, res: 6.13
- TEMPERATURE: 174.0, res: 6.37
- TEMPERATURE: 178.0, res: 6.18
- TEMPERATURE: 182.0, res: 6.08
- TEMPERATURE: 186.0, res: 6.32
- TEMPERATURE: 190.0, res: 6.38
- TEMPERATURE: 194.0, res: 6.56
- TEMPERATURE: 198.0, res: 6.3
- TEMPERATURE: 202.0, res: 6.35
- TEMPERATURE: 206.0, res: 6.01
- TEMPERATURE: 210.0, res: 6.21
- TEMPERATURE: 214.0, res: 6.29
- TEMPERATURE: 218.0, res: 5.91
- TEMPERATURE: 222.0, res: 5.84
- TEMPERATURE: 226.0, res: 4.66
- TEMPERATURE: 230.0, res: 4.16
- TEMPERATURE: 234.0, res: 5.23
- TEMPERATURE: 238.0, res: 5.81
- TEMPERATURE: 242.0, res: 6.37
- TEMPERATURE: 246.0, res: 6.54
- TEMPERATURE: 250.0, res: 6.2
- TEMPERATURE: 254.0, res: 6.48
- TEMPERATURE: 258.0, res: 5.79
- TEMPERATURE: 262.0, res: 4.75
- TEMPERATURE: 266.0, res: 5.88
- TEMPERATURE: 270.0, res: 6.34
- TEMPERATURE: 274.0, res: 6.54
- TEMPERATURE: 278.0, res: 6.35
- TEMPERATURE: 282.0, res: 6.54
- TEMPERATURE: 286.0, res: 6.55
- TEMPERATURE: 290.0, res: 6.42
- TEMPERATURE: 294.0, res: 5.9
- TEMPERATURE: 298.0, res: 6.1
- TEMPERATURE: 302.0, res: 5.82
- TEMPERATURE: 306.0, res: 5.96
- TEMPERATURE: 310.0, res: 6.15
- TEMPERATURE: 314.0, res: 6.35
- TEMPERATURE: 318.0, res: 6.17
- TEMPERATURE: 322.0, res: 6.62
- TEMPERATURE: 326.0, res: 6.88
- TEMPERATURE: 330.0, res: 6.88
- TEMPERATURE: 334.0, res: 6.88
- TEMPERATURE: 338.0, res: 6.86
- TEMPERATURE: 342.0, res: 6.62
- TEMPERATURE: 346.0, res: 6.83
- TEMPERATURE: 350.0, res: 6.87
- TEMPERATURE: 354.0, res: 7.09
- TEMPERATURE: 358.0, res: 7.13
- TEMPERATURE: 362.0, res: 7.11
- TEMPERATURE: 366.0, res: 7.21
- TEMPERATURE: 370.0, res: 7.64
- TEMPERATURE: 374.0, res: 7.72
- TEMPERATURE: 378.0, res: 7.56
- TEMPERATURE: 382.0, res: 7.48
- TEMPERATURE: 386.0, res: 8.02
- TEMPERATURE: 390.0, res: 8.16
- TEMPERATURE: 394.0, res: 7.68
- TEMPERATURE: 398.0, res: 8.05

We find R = 1.3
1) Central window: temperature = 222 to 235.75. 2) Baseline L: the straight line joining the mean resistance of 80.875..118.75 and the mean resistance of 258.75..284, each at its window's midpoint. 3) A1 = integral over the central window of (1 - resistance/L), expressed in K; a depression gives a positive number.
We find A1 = 2.0 K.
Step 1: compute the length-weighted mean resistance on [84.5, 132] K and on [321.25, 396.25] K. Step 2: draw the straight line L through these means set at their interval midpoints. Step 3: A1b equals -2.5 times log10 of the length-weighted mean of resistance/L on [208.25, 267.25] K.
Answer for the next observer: 0.044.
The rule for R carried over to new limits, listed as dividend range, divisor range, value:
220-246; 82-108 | 1.39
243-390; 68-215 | 1.21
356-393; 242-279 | 1.24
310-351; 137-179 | 1.05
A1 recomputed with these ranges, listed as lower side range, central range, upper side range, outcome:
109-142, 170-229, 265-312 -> -3.44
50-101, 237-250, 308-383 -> -0.66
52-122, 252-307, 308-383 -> 2.36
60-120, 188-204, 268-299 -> -2.36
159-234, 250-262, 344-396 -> 1.06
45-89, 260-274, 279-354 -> 0.78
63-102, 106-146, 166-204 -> -4.43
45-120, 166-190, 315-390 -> -2.68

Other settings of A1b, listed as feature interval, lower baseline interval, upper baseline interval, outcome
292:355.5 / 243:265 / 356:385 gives 0.06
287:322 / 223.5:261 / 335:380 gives 0.05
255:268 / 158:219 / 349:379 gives 0.20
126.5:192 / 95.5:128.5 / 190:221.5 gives -0.06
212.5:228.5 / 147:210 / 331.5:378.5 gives 0.16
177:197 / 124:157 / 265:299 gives -0.07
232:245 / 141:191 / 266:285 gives 0.09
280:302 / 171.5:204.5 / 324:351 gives 0.07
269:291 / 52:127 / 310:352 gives -0.04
